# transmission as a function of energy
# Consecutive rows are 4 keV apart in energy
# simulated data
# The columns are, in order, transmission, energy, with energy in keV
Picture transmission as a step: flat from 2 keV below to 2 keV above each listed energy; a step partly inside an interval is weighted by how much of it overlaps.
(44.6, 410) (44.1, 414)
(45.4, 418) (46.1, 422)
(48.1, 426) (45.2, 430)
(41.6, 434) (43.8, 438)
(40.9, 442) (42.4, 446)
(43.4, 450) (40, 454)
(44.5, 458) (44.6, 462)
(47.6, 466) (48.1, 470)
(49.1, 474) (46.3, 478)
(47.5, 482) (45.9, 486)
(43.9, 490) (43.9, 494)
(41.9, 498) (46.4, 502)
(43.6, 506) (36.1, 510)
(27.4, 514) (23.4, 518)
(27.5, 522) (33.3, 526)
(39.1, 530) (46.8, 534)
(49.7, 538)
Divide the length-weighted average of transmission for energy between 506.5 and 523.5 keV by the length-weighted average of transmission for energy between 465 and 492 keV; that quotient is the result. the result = 0.6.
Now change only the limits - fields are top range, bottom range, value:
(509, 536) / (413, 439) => 0.74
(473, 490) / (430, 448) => 1.10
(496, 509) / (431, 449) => 1.02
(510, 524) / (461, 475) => 0.58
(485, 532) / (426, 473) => 0.85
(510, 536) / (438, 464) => 0.78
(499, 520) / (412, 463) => 0.81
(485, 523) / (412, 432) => 0.83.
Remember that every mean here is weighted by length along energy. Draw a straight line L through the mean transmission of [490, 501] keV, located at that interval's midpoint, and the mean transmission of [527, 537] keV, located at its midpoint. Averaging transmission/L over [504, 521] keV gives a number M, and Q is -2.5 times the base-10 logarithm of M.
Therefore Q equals 0.312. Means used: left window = 43.4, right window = 42.7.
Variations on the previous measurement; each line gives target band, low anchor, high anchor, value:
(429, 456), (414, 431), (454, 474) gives 0.09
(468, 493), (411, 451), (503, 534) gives -0.21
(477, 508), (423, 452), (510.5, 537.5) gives -0.19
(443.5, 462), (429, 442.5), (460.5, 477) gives 0.06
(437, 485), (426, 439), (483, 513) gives -0.03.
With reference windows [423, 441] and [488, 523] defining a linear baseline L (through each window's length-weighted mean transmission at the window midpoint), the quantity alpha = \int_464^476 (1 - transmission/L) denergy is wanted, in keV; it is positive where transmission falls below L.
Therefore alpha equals -2.18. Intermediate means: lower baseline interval 44.5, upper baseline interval 37.4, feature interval 48.3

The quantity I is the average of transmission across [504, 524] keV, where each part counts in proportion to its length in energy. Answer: 31.6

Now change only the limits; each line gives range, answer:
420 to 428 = 47.1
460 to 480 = 47.1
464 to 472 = 47.9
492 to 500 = 42.9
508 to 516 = 31.8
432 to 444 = 42.1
